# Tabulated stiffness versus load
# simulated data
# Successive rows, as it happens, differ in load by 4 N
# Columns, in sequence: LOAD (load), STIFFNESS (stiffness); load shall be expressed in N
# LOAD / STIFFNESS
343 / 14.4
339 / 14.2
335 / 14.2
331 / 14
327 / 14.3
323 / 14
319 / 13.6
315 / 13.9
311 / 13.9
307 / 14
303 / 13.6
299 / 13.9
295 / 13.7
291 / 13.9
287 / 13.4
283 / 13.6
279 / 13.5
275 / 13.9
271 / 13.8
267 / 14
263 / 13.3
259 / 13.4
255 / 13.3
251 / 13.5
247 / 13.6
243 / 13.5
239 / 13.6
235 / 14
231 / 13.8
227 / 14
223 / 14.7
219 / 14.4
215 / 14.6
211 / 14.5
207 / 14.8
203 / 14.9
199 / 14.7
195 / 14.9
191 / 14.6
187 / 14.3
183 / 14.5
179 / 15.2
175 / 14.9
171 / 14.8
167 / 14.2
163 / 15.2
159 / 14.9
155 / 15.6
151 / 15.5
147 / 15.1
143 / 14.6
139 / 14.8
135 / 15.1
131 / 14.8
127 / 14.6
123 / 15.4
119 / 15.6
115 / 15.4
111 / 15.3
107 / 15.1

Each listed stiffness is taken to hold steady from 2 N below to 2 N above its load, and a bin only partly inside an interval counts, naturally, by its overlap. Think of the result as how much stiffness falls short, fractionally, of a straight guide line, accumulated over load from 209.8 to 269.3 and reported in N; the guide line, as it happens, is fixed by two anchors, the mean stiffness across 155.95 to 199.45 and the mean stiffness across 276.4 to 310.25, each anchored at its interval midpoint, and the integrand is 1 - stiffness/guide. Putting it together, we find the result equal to 1.4 N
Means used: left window 14.8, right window 13.7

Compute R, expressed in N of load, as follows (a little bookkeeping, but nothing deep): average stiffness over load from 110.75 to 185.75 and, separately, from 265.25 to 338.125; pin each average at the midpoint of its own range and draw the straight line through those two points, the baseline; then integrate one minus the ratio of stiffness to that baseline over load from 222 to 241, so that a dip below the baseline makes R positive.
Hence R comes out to 0.5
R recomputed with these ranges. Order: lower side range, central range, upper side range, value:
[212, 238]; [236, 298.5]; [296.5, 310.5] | 1.8 N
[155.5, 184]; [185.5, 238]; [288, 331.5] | 0.4 N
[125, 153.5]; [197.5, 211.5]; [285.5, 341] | -0.2 N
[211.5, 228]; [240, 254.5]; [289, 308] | 0.7 N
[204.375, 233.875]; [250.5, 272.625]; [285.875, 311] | 0.8 N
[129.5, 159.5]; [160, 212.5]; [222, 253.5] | -0.9 N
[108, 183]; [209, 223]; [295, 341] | 0.1 N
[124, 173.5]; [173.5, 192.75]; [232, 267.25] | -0.3 N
